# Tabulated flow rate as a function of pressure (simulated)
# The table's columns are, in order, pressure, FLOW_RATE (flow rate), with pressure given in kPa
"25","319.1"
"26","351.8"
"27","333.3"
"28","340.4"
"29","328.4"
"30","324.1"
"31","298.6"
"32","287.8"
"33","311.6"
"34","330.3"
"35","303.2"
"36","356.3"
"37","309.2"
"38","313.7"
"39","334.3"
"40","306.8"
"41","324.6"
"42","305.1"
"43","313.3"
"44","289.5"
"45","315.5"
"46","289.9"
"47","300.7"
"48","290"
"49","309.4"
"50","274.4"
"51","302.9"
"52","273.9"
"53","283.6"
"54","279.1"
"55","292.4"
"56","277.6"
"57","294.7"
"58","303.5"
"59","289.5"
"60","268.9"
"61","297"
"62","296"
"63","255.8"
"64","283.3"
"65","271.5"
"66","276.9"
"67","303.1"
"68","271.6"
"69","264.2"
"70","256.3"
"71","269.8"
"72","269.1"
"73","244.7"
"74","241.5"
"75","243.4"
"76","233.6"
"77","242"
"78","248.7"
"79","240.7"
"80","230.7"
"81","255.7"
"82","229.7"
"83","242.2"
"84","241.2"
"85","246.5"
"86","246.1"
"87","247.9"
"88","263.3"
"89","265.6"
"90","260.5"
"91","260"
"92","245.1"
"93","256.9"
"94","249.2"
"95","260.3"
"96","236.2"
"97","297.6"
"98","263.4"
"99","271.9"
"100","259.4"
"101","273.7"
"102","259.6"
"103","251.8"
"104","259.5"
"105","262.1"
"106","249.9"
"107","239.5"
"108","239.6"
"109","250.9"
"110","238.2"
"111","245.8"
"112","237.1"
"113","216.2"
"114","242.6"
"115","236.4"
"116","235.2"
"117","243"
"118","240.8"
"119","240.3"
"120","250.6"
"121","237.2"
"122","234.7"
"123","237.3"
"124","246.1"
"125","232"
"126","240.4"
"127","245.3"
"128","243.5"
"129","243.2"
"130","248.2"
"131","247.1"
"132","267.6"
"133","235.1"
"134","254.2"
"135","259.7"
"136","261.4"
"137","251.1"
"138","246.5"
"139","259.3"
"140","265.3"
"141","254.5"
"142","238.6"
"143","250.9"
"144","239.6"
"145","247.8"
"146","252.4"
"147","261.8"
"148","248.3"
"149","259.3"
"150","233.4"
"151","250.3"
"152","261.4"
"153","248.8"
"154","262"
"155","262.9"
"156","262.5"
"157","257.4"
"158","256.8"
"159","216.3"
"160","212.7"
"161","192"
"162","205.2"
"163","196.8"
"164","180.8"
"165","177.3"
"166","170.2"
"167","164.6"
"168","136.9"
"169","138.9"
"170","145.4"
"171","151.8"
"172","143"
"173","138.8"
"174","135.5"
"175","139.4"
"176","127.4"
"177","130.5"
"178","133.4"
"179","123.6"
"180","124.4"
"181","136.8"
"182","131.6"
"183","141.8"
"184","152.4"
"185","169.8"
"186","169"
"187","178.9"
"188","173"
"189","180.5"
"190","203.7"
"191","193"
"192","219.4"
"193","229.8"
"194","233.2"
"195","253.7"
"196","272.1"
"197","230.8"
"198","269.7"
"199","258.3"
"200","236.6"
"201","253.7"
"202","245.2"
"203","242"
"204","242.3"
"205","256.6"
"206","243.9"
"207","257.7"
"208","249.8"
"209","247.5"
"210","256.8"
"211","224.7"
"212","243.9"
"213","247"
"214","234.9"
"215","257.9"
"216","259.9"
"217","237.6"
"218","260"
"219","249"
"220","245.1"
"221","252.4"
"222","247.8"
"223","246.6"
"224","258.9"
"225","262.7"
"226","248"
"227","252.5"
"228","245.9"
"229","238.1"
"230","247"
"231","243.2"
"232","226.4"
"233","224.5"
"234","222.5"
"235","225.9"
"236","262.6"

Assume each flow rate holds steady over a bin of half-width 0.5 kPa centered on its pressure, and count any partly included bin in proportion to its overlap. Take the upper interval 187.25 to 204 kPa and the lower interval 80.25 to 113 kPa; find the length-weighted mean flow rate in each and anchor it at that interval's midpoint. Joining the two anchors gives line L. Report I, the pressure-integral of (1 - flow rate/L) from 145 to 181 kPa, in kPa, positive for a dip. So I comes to 6.7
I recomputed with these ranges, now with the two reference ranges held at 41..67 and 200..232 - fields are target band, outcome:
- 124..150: 1.8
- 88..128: 3.9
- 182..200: 3.4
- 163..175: 4.9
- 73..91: 2.3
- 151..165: 1.7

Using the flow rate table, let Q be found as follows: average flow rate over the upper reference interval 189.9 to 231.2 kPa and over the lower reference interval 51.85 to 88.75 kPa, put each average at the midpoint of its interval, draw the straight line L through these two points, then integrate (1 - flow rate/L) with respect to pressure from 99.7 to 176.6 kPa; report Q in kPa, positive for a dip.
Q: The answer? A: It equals 8.0 kPa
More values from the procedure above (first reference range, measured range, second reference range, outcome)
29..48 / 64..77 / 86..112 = 0.9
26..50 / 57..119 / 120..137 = 4.5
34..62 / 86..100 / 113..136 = 0.4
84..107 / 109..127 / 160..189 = -0.8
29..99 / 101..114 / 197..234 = 1.1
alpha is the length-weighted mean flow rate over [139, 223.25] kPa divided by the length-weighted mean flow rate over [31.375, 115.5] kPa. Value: 0.8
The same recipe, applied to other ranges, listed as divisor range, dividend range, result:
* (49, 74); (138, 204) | 0.74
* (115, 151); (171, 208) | 0.78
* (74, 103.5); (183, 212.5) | 0.89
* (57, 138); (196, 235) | 0.97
